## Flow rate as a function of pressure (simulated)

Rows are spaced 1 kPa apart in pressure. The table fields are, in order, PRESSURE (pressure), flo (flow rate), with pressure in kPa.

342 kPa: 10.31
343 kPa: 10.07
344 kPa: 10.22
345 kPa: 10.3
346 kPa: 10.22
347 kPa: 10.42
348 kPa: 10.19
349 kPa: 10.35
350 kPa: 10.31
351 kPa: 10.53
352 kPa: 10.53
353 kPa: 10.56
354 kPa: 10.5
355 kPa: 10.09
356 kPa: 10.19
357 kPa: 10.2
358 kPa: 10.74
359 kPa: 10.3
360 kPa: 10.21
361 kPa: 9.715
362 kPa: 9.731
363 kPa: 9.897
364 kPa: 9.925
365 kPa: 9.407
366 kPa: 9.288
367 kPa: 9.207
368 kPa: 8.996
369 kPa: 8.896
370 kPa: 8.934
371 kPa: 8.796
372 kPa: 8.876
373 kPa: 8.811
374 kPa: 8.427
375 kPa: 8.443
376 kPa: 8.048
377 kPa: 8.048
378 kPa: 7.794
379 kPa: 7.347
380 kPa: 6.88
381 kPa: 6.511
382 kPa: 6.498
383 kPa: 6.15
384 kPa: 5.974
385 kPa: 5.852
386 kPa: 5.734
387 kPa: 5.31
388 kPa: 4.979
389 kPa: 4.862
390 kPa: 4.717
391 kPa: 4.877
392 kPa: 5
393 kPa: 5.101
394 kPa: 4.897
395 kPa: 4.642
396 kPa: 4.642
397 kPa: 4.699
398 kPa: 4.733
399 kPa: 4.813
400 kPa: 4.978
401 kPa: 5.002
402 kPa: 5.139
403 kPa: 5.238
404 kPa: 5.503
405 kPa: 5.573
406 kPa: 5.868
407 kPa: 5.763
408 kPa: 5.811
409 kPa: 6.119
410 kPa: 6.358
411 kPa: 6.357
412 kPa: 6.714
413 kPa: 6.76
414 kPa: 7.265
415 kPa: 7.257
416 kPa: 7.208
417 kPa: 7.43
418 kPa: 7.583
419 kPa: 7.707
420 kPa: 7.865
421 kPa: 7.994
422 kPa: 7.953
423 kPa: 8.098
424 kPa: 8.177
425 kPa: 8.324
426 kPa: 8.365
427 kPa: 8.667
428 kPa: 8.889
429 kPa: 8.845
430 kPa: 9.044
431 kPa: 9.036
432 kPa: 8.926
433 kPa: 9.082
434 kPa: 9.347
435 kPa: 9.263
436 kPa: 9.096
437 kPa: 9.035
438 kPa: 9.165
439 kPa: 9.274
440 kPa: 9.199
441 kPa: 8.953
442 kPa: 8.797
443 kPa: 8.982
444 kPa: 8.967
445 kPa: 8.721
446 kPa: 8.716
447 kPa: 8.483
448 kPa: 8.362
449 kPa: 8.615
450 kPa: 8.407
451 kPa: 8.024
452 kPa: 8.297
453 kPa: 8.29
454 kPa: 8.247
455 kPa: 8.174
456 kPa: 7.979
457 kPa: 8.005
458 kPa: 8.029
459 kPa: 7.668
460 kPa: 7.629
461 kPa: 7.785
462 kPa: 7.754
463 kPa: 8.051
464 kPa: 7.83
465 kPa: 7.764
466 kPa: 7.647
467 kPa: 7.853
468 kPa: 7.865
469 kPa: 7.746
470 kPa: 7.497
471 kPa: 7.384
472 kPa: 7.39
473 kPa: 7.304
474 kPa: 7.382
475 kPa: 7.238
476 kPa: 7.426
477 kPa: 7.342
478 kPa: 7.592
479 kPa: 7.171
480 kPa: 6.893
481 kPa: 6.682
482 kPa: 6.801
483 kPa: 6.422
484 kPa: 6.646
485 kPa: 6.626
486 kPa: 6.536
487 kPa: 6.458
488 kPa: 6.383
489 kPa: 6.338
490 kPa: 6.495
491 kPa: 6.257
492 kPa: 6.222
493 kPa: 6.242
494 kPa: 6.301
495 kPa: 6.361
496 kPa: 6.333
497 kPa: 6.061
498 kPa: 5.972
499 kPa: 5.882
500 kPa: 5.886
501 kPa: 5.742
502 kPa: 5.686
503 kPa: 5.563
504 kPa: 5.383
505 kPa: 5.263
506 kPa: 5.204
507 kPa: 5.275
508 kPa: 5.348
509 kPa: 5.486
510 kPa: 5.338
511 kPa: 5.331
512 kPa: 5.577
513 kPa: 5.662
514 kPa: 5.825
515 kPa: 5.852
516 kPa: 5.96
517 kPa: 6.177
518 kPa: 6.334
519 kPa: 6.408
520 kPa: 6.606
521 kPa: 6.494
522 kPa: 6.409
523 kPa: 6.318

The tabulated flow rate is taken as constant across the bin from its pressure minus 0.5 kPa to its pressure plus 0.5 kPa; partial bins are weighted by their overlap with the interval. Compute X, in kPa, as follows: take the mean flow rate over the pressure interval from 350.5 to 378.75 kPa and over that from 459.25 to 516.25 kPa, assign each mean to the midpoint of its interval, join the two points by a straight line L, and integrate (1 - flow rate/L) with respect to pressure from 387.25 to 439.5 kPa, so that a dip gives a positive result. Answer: 8.5 kPa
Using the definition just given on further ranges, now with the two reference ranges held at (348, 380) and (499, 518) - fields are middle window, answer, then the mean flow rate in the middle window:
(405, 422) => 2.6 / 6.87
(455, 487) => -3.9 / 7.41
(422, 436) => -1.9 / 8.76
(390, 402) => 5.2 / 4.86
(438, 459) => -3.8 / 8.52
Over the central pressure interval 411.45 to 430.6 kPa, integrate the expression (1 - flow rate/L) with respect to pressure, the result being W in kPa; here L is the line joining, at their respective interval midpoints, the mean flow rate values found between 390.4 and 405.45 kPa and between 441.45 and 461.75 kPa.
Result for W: -4.41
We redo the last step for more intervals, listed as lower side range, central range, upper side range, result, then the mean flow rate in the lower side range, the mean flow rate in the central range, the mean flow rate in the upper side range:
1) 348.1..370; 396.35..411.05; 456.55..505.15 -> 5.7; 9.96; 5.43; 6.88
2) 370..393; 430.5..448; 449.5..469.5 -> -3.1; 6.74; 8.98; 7.95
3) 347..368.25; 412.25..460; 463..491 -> -1.5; 10.1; 8.38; 7.14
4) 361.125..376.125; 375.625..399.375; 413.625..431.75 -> 8.2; 9.09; 5.75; 8.11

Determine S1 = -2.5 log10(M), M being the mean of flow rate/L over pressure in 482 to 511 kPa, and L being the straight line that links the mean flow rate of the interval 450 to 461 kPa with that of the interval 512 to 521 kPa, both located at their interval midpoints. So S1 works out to 0.13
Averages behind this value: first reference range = 8.04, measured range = 5.99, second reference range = 6.1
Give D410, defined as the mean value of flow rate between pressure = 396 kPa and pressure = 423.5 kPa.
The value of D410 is 6.33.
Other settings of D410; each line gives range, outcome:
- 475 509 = 6.27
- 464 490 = 7.14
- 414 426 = 7.78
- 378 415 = 5.68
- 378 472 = 7.27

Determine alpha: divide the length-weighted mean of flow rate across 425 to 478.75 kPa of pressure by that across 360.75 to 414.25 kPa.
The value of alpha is 1.2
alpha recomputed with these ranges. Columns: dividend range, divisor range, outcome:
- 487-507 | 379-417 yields 1.04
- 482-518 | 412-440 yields 0.71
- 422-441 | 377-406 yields 1.60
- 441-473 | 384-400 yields 1.61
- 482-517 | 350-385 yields 0.67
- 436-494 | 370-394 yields 1.16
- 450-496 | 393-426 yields 1.15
